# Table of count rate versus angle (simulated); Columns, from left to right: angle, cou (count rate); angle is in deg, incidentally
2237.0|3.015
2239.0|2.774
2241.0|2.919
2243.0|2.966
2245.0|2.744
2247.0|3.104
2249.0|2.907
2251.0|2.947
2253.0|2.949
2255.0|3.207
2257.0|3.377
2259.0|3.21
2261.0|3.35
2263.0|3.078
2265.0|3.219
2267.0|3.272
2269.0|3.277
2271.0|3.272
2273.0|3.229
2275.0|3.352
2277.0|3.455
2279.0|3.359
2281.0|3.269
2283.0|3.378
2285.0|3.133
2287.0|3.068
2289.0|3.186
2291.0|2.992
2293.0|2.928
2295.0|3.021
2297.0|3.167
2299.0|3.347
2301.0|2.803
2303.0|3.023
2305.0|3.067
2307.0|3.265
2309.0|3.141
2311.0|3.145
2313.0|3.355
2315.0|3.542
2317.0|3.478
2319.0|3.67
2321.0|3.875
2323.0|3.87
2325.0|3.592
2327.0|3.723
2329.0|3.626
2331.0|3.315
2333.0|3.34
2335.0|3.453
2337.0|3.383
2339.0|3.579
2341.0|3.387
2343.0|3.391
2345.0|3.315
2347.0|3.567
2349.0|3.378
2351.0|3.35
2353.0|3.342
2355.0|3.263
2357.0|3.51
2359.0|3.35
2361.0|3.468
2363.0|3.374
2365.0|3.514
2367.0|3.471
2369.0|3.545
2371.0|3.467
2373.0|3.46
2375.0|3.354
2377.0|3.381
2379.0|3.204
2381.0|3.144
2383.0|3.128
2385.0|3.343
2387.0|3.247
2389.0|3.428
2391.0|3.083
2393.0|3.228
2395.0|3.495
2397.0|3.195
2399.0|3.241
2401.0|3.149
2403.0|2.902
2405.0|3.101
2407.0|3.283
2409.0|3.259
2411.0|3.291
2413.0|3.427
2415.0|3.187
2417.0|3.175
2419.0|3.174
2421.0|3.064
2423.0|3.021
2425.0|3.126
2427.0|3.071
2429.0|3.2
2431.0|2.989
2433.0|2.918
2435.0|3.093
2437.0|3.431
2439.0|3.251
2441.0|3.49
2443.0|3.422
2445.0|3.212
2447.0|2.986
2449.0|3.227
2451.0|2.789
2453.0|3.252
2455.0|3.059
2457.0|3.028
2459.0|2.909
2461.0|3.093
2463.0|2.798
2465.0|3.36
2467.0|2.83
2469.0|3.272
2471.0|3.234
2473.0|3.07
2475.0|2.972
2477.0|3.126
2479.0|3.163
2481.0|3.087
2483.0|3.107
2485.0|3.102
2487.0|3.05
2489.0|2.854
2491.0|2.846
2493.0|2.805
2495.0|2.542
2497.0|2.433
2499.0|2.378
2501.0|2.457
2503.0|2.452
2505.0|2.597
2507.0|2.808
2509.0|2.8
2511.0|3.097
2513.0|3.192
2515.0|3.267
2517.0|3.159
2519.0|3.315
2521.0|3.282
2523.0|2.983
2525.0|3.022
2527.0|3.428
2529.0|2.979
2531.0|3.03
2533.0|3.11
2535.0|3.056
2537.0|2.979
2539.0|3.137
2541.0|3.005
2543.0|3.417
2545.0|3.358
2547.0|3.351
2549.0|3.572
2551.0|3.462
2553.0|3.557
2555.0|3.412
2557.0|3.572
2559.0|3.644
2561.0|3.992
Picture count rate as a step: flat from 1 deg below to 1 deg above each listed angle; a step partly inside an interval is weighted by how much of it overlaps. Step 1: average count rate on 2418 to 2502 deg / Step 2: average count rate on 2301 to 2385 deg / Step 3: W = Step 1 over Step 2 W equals 0.9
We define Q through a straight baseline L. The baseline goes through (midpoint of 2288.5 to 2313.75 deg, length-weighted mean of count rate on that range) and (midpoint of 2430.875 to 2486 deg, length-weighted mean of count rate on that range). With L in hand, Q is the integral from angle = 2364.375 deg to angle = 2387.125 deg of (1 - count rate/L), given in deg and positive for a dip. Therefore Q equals -1.78 deg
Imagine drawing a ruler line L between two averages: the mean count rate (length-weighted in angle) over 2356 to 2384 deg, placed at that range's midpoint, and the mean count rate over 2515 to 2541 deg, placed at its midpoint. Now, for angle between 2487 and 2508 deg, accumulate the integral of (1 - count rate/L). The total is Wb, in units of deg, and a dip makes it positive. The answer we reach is 3.6 deg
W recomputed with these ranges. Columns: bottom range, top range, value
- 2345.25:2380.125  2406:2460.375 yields 0.93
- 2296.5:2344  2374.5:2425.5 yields 0.95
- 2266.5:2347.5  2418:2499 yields 0.92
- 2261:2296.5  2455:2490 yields 0.95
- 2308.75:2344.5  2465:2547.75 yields 0.86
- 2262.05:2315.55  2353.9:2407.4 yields 1.04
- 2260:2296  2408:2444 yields 1.00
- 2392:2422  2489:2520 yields 0.88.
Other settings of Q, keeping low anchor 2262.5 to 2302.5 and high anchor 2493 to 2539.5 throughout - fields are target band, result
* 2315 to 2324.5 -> -1.66 deg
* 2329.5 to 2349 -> -1.82 deg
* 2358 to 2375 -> -1.94 deg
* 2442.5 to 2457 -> -0.55 deg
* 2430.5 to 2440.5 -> -0.47 deg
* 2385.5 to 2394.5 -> -0.57 deg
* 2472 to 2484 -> -0.46 deg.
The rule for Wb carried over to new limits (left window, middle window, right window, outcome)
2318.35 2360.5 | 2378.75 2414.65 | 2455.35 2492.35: 0.76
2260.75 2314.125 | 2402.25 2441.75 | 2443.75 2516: -1.94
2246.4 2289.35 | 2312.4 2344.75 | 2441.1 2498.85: -3.90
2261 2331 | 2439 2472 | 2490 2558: 0.02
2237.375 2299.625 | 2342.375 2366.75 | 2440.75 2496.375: -2.37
